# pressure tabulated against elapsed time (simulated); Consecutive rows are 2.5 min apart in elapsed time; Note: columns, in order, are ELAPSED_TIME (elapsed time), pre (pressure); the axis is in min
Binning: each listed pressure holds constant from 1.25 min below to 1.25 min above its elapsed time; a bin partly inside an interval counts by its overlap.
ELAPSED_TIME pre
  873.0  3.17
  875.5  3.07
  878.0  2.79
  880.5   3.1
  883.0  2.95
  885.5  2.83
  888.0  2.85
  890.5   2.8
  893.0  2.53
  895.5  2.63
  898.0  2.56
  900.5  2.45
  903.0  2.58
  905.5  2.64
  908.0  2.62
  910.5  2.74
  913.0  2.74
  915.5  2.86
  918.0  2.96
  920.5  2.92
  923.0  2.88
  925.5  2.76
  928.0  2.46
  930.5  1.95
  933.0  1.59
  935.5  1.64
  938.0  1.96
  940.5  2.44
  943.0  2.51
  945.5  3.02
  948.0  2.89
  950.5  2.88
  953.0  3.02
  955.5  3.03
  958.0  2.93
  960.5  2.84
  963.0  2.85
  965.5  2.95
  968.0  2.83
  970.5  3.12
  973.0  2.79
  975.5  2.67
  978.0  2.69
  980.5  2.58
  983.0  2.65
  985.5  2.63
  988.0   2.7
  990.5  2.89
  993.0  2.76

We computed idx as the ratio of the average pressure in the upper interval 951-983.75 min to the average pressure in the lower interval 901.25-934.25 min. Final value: 1.10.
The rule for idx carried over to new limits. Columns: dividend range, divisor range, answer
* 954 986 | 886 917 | 1.05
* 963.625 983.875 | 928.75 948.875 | 1.24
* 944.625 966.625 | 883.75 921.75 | 1.08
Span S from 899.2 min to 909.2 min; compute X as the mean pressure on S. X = 2.57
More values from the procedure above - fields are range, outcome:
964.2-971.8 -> 2.96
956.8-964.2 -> 2.87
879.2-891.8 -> 2.9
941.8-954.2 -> 2.86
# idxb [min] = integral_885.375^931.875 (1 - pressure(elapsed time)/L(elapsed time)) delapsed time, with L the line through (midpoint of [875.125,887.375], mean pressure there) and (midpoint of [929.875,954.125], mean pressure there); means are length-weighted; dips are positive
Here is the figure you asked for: 0.4 min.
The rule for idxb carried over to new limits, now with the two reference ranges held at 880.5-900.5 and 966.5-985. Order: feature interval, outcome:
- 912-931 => 0.2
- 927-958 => 3.2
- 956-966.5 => -0.6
